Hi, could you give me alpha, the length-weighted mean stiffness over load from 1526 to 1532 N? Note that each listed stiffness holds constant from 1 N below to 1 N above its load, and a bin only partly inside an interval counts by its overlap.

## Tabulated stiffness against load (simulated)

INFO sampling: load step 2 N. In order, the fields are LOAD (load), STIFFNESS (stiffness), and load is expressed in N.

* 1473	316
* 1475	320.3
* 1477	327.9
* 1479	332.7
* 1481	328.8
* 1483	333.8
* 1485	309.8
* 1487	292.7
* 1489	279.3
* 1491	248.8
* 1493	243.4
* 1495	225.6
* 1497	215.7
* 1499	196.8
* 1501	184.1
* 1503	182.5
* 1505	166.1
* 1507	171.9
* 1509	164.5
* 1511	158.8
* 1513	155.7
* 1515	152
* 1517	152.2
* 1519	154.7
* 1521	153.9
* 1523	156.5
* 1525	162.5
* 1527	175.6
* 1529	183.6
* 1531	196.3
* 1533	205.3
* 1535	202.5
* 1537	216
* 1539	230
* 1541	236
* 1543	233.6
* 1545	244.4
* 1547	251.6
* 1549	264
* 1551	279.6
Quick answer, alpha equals 185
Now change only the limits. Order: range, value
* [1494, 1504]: 201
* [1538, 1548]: 239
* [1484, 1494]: 275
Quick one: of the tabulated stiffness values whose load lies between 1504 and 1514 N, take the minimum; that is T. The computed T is 155.7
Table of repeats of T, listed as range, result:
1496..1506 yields 166.1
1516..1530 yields 152.2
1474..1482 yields 320.3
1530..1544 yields 196.3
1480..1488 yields 292.7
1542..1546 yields 233.6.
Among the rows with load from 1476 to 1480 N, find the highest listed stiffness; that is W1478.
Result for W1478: 332.7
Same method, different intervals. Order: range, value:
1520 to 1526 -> 162.5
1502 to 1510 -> 182.5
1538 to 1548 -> 251.6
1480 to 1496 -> 333.8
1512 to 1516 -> 155.7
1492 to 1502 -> 243.4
